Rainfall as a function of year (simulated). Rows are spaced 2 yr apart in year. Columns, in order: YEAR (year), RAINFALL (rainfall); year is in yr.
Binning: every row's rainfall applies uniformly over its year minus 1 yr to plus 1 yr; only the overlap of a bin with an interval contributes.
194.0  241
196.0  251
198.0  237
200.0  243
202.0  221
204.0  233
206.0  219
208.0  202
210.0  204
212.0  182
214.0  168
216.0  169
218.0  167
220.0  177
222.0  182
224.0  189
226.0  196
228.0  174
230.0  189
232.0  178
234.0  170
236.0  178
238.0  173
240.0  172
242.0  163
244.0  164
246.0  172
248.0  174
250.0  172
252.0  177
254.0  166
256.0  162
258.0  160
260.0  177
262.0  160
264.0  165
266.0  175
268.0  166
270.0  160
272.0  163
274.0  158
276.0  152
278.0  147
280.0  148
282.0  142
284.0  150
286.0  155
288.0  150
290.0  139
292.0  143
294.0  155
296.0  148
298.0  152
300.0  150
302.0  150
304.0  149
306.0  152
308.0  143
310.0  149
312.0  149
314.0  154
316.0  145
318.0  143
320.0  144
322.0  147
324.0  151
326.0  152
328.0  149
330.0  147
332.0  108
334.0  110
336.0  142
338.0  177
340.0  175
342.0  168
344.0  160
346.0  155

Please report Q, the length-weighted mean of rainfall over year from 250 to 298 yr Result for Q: 158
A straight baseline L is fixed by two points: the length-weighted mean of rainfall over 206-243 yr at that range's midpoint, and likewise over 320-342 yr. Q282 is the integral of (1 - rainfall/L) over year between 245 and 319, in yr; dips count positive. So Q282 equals 2.93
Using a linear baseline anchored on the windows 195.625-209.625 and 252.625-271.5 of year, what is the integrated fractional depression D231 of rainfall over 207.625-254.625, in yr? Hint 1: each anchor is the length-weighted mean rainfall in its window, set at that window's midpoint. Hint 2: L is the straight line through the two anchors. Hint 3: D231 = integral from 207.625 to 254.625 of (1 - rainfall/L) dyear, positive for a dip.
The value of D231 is 4.8 yr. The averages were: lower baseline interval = 227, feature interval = 177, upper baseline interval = 166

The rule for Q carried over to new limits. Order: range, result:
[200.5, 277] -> 178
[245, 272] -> 168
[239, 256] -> 170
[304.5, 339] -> 145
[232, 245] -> 171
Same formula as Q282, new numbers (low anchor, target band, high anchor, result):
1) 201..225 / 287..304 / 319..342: 1.3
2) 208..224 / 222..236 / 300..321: -0.5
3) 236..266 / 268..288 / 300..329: 0.9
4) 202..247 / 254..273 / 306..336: 0.2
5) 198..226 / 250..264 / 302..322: 0.7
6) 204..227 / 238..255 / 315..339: 0.6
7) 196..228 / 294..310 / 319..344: 1.1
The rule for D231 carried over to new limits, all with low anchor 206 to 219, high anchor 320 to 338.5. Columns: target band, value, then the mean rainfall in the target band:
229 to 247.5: 0.22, 173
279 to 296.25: 1.02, 148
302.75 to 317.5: 0.02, 149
